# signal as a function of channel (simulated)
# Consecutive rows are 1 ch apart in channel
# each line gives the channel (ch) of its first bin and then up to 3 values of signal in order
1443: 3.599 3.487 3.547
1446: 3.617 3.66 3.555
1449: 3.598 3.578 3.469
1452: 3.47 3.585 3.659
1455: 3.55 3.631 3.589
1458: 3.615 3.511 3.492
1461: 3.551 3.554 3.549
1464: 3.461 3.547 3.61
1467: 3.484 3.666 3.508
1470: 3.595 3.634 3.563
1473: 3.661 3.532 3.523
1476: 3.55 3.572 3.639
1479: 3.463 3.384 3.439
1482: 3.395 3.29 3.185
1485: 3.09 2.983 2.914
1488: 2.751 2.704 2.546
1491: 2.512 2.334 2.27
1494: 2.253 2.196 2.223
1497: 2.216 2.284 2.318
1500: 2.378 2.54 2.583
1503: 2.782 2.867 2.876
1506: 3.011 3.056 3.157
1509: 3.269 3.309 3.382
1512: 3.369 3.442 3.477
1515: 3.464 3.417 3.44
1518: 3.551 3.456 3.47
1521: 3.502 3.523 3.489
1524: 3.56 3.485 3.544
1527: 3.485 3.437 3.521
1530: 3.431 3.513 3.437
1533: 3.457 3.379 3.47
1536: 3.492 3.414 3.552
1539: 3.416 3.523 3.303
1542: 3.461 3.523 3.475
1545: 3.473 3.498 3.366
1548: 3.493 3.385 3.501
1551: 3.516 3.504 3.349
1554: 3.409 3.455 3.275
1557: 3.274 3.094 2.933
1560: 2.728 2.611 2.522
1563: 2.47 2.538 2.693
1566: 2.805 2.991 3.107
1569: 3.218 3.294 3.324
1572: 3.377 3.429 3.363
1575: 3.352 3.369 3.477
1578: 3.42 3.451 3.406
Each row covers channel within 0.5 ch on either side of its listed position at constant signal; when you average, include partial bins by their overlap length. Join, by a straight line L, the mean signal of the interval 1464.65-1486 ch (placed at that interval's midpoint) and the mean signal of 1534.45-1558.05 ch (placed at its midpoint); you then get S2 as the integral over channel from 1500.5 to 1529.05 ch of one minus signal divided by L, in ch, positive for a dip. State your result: 1.4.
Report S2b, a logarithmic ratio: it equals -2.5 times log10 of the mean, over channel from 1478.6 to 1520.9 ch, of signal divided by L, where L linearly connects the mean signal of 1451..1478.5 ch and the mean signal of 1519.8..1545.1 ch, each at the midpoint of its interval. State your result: 0.19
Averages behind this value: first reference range 3.56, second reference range 3.47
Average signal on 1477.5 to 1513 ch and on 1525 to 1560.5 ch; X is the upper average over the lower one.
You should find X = 1.19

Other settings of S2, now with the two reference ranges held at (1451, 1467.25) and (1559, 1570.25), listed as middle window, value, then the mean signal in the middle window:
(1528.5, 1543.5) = -2.2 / 3.46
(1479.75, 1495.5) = 2.5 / 2.82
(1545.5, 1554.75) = -1.7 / 3.45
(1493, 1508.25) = 3.2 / 2.56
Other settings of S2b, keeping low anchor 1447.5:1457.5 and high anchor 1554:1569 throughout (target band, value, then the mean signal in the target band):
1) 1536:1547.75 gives -0.14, 3.46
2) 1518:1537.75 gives -0.12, 3.48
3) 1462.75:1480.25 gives -0.03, 3.55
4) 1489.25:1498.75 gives 0.39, 2.33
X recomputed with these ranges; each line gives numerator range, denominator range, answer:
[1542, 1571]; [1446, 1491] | 0.92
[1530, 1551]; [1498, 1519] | 1.12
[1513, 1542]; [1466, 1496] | 1.10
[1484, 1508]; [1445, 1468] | 0.74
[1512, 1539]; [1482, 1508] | 1.30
